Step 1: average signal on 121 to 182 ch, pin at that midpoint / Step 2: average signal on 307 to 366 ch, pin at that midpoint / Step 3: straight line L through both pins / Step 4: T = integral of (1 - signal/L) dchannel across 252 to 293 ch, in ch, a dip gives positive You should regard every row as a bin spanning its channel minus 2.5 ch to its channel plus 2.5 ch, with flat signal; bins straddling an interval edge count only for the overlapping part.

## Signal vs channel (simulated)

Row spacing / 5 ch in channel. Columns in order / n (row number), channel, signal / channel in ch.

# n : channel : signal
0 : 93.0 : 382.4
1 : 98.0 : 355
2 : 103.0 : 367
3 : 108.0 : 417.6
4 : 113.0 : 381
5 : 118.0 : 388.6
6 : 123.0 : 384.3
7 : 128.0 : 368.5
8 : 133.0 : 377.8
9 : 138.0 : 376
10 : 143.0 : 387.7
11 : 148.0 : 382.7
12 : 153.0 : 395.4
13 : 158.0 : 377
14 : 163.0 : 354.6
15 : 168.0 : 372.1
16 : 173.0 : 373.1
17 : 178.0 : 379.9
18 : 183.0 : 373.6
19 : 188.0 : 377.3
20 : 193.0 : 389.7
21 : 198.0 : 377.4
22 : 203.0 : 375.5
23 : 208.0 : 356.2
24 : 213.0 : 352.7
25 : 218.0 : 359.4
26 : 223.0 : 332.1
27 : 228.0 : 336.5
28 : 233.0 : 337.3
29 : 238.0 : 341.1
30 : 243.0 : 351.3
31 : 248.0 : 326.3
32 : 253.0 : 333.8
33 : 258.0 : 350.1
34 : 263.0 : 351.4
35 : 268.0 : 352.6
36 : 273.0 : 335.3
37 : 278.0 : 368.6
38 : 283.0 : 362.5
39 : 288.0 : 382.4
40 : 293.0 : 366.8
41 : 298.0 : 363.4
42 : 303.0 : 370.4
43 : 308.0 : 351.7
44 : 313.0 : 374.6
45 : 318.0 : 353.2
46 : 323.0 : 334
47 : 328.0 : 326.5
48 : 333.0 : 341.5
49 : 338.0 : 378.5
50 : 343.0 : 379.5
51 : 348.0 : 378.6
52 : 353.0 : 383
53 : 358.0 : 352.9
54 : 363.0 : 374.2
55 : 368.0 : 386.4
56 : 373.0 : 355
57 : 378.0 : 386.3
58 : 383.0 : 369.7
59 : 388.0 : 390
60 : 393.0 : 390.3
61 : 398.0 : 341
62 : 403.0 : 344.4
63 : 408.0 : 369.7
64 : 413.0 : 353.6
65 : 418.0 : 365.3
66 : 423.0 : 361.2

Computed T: 1.2 ch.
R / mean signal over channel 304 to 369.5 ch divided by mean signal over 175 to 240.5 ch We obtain 1.00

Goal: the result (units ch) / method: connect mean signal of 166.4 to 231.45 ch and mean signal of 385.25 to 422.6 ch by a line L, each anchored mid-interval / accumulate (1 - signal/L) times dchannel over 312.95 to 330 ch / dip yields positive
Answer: 1.0 ch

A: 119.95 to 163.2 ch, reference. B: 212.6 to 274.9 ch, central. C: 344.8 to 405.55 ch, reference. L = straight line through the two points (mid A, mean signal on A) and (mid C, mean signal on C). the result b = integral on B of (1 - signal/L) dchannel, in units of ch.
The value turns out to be 5.5 ch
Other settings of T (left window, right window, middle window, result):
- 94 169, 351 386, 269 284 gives 0.83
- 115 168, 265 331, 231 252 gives 1.51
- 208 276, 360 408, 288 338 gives 0.11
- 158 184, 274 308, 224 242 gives 1.45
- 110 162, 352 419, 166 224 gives 1.42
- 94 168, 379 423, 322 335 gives 1.26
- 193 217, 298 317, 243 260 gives 1.28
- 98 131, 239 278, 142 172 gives -0.52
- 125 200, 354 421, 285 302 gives 0.06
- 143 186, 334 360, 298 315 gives 0.40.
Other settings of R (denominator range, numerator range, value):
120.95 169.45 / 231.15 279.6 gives 0.91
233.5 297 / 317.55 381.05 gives 1.04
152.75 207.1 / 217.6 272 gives 0.91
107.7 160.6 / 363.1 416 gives 0.96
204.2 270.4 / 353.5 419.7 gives 1.07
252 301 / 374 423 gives 1.03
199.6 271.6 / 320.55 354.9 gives 1.04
